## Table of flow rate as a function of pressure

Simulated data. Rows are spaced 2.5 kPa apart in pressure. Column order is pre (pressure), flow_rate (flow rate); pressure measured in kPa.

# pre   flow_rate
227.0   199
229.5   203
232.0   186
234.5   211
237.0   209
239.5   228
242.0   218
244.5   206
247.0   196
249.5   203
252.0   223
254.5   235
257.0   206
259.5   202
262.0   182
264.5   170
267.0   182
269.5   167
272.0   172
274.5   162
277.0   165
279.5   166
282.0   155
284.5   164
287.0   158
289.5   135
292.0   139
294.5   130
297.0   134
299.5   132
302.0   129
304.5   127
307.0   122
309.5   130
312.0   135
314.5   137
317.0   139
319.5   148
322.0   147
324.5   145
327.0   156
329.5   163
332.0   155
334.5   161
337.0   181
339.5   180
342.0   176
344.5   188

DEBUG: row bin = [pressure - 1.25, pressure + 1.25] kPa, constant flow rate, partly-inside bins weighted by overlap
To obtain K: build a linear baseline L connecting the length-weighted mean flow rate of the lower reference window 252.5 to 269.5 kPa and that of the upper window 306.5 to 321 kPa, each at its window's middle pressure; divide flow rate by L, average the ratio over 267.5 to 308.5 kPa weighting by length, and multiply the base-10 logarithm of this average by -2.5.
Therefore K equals 0.12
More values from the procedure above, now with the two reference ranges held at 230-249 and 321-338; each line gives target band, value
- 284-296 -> 0.243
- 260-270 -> 0.091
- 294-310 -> 0.319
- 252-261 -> -0.087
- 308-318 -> 0.233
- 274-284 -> 0.147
